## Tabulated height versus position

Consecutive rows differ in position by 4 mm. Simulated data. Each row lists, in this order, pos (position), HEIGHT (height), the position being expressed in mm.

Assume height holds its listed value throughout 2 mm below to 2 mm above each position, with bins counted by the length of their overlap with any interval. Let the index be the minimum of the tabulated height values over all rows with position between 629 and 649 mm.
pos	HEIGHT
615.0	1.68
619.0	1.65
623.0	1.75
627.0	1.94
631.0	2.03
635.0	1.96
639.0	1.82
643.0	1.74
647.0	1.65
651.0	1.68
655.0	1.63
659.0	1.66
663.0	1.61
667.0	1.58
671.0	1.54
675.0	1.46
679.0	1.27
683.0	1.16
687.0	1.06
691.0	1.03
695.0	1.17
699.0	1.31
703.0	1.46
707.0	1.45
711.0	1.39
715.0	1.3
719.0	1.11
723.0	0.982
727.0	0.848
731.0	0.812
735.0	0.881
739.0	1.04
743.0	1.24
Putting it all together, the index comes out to 1.65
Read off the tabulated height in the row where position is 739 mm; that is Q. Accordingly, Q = 1.04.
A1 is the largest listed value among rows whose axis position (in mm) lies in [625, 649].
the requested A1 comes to 2.03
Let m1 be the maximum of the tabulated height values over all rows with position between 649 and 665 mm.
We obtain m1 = 1.68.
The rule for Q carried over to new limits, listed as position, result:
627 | 1.94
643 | 1.74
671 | 1.54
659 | 1.66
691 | 1.03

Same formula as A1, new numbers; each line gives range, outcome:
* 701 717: 1.46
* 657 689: 1.66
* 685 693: 1.06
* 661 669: 1.61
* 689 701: 1.31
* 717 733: 1.11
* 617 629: 1.94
